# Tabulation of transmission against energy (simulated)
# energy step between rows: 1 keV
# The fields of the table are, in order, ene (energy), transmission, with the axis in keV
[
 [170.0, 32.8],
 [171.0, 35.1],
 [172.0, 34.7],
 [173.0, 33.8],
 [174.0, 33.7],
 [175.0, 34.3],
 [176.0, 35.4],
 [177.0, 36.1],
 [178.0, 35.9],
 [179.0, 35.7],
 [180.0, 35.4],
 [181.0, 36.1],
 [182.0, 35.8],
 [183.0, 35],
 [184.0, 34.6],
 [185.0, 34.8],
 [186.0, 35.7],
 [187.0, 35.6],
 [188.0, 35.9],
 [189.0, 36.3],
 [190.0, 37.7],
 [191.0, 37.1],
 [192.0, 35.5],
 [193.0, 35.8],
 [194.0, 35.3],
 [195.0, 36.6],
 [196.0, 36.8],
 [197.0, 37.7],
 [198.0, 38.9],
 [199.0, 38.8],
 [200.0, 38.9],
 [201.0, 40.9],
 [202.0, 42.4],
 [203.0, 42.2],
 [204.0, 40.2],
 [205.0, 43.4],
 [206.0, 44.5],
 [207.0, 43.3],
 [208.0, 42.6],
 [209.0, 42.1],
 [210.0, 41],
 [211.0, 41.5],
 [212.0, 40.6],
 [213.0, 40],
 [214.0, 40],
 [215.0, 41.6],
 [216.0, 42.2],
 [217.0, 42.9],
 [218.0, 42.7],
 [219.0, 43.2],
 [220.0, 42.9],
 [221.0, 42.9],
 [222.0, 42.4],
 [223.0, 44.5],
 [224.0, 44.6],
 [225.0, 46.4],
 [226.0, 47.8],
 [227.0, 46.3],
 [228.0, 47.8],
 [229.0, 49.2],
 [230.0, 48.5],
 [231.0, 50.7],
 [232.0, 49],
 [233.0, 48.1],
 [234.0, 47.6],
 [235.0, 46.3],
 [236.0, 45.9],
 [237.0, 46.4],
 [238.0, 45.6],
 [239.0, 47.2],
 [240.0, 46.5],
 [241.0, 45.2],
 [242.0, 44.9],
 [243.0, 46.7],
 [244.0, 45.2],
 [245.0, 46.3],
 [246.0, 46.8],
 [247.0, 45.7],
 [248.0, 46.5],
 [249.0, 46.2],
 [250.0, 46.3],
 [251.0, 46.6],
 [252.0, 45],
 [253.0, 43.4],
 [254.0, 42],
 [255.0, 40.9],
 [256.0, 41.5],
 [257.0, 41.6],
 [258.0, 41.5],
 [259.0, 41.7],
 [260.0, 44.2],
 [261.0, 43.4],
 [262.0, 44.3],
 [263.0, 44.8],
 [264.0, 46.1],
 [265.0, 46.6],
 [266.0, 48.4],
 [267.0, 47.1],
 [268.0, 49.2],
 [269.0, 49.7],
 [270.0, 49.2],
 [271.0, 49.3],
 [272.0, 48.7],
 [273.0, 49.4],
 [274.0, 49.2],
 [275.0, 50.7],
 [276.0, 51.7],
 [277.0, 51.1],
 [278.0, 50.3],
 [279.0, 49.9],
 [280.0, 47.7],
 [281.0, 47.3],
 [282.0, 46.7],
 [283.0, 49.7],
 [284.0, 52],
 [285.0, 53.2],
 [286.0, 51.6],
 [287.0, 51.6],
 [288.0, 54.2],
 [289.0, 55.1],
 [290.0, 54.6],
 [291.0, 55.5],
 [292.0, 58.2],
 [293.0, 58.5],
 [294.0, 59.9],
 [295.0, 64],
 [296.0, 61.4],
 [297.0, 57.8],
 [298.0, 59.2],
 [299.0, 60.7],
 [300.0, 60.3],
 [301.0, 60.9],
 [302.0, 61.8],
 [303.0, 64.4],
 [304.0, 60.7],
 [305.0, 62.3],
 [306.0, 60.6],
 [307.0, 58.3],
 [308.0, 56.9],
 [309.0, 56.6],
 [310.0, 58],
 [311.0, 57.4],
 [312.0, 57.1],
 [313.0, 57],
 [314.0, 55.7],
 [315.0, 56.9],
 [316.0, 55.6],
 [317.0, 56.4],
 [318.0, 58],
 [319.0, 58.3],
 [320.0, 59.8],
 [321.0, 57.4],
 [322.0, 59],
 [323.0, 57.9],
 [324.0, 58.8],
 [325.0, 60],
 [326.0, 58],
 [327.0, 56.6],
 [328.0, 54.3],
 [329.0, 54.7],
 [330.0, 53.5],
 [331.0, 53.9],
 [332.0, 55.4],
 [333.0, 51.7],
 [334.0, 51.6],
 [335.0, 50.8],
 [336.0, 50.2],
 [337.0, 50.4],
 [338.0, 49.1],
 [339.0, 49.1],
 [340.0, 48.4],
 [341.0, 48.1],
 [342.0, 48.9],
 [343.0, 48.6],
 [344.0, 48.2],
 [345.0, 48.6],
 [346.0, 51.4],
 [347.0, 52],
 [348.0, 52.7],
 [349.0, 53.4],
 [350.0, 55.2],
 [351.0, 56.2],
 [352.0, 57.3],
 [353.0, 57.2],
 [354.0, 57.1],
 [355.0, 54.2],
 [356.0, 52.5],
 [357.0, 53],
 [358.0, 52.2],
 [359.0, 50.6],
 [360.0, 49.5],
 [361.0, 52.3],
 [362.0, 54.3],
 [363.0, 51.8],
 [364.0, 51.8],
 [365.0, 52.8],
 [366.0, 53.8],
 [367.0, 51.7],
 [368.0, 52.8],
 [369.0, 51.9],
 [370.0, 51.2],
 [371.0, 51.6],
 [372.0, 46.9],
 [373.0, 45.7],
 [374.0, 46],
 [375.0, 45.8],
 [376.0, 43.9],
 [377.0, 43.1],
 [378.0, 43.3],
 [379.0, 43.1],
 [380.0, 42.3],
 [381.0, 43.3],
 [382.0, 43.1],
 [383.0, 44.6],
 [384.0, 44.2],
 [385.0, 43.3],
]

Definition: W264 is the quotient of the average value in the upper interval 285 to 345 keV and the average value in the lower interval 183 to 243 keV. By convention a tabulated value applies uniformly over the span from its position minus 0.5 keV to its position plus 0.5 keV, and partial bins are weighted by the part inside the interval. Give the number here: 1.33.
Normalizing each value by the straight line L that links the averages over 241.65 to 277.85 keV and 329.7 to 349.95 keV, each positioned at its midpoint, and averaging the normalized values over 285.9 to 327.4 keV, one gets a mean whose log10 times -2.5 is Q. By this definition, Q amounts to -0.19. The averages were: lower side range 46.2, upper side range 50.9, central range 58.2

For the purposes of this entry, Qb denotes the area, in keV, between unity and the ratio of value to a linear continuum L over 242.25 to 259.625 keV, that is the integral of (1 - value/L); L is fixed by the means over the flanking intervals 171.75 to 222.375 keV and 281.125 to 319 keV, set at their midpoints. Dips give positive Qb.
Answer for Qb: 1.4 keV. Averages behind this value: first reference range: 38.6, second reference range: 57.2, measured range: 44.4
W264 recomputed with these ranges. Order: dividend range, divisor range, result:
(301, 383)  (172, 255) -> 1.27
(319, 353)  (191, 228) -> 1.29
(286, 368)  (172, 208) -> 1.48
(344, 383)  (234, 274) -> 1.10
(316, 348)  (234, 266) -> 1.19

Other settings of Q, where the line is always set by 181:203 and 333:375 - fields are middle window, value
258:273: -0.071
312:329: -0.184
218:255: -0.123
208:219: -0.071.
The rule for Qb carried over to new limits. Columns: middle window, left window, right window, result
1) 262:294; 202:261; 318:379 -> -2.0 keV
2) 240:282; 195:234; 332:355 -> -0.1 keV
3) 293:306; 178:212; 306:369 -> -2.9 keV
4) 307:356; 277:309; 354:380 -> -1.4 keV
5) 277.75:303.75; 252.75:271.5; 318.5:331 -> -2.6 keV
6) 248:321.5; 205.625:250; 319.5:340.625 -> -3.1 keV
